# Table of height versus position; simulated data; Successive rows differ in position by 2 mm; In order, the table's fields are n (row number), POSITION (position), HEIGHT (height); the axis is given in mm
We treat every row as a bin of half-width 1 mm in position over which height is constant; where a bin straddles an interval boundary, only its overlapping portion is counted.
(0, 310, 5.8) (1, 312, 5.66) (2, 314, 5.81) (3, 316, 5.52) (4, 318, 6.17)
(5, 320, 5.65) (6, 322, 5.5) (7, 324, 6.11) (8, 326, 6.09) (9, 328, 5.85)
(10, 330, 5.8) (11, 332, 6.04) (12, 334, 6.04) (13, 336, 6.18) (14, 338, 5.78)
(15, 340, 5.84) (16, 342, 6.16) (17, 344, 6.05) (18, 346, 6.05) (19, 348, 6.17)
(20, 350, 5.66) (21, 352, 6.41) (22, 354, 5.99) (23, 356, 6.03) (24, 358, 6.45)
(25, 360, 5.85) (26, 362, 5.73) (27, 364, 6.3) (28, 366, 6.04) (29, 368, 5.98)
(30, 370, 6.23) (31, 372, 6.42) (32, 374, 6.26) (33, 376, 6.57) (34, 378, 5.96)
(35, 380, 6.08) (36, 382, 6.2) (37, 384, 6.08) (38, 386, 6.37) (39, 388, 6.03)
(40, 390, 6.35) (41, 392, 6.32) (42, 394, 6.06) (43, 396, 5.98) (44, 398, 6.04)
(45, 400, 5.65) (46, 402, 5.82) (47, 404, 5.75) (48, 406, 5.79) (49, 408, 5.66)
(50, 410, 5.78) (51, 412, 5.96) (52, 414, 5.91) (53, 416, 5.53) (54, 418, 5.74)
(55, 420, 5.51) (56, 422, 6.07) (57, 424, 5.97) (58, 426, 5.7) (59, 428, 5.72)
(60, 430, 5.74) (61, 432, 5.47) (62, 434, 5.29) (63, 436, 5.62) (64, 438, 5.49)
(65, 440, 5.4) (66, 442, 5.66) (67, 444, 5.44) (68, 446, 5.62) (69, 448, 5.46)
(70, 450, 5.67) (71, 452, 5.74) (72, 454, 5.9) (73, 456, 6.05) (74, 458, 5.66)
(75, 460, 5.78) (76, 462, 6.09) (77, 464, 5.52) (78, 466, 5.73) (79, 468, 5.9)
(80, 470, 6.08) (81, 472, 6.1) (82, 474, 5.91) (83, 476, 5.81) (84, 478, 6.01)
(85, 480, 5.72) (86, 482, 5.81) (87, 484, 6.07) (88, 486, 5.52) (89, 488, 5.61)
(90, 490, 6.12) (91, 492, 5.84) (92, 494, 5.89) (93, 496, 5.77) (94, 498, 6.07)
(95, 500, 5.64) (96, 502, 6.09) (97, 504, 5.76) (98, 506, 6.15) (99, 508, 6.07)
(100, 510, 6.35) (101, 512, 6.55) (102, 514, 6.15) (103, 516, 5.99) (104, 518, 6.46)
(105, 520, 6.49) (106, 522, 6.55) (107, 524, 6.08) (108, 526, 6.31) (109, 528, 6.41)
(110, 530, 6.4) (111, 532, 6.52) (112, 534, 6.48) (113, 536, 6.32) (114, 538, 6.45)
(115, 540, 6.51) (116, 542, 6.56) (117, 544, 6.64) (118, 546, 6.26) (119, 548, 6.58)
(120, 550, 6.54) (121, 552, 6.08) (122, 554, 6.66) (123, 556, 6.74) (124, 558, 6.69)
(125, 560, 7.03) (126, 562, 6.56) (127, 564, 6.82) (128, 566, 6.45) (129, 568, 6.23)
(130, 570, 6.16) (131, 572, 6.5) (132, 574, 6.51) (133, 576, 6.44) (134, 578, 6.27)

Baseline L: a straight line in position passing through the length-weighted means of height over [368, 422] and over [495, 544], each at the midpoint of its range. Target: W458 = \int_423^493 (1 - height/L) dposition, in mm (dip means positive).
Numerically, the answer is 4.4 mm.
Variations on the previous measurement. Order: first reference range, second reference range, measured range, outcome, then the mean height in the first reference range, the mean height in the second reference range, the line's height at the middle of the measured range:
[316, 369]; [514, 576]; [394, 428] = 1.9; 5.99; 6.46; 6.15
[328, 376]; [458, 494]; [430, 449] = 1.3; 6.07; 5.86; 5.92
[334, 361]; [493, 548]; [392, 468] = 5.1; 6.05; 6.26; 6.15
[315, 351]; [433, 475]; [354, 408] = -2.2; 5.93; 5.72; 5.84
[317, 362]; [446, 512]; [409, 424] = 0.3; 5.99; 5.88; 5.93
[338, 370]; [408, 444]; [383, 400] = -0.8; 6.04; 5.67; 5.85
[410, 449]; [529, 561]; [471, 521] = 1.3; 5.65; 6.53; 6.16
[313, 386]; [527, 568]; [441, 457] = 1.5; 6.03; 6.53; 6.28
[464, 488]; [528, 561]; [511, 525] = -0.1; 5.85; 6.53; 6.26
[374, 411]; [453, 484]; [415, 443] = 1.5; 6.03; 5.88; 5.96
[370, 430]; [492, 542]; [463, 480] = 0.7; 5.98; 6.23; 6.13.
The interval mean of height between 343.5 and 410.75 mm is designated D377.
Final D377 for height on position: 6.06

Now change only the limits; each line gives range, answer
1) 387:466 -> 5.77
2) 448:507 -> 5.86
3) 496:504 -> 5.89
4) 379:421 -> 5.93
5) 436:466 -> 5.68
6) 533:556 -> 6.47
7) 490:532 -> 6.16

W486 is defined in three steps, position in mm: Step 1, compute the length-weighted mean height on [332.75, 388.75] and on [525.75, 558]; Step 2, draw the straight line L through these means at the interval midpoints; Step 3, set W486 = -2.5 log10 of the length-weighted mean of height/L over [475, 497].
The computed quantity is 0.094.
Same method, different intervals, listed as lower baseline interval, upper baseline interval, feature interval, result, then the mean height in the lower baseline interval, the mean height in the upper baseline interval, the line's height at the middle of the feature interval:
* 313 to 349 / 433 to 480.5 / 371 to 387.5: -0.068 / 5.93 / 5.74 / 5.86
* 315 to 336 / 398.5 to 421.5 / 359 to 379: -0.057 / 5.89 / 5.75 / 5.82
